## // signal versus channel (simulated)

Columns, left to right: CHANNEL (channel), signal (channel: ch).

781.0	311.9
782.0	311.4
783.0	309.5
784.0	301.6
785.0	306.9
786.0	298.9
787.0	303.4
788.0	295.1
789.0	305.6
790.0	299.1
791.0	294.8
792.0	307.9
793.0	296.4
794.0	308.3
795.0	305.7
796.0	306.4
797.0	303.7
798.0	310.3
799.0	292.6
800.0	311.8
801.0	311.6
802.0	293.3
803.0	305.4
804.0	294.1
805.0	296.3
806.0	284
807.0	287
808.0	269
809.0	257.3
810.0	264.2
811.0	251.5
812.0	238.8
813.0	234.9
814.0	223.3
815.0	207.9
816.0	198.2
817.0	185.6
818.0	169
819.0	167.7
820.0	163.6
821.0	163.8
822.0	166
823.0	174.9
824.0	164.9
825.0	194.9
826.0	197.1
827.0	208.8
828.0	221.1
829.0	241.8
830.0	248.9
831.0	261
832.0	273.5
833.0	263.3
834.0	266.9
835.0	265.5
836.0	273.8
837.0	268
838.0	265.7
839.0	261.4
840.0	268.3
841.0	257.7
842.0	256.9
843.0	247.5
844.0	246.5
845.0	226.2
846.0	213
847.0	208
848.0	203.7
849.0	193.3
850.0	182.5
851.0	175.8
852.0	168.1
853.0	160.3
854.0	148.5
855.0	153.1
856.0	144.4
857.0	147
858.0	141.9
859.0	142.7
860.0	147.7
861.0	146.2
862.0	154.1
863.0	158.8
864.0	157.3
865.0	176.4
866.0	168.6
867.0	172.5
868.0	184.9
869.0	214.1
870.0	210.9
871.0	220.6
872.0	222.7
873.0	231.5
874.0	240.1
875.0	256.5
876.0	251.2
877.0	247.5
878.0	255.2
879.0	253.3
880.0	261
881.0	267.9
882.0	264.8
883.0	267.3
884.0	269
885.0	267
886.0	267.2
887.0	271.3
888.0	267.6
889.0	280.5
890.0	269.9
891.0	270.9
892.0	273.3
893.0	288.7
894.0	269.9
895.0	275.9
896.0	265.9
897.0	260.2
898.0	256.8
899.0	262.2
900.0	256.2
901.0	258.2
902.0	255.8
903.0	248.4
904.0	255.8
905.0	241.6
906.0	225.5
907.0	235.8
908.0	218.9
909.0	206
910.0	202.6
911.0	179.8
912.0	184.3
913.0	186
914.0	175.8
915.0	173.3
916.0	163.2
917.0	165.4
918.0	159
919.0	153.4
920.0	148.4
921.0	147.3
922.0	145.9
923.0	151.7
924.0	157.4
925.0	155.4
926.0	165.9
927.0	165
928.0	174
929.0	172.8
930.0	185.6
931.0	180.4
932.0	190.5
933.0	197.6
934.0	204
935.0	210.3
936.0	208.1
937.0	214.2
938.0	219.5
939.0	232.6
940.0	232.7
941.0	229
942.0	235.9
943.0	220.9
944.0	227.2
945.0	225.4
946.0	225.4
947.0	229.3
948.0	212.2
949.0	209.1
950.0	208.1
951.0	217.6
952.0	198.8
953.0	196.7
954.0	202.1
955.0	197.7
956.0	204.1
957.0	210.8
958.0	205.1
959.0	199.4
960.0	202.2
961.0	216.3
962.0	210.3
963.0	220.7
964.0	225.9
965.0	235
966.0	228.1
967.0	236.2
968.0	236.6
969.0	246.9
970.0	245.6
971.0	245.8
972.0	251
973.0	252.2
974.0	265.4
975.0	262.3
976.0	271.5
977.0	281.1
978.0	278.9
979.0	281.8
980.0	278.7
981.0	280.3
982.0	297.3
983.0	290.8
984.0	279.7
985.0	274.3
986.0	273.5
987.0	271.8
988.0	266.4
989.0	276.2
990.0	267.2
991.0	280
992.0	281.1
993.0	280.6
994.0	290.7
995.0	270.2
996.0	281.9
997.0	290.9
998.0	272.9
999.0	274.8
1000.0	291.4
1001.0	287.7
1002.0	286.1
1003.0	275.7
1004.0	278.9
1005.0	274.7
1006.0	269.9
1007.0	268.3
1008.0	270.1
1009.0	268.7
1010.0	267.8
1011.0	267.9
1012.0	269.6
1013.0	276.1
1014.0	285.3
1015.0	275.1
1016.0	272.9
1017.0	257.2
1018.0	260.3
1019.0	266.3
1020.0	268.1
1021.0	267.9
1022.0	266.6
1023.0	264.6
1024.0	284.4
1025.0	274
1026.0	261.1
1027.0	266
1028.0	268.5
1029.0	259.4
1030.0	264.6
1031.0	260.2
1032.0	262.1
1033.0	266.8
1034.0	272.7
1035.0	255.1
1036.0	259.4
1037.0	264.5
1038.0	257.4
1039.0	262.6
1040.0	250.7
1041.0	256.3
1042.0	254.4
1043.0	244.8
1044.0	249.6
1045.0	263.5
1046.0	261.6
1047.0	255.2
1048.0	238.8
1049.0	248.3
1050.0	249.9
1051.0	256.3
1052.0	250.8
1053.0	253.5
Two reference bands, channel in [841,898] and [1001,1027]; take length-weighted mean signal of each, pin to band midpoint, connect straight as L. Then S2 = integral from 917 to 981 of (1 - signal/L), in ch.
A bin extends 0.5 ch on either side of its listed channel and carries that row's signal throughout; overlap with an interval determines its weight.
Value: 9.3 ch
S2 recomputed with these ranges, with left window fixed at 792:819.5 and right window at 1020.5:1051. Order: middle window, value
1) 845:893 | 9.44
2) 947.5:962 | 3.13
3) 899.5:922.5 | 5.61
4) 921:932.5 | 4.21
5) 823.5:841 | 1.42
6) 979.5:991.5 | -0.75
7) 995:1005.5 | -0.79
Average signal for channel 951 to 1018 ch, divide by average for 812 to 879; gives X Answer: 1.2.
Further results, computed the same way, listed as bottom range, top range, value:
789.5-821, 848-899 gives 0.83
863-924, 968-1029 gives 1.21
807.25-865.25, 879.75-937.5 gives 1.05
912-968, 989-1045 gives 1.36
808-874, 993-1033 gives 1.32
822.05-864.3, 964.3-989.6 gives 1.28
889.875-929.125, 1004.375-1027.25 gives 1.28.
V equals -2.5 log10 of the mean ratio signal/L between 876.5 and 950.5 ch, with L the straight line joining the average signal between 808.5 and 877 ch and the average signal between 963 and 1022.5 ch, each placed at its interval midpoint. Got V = 0.07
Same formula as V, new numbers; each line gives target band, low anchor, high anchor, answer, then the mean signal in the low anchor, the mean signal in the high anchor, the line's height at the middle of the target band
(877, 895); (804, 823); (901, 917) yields -0.25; 224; 210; 214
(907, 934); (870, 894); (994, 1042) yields 0.44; 259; 270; 262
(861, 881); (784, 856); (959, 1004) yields 0.18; 245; 263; 251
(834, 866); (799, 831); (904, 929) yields 0.09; 234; 180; 215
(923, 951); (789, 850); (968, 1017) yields 0.29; 249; 273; 266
